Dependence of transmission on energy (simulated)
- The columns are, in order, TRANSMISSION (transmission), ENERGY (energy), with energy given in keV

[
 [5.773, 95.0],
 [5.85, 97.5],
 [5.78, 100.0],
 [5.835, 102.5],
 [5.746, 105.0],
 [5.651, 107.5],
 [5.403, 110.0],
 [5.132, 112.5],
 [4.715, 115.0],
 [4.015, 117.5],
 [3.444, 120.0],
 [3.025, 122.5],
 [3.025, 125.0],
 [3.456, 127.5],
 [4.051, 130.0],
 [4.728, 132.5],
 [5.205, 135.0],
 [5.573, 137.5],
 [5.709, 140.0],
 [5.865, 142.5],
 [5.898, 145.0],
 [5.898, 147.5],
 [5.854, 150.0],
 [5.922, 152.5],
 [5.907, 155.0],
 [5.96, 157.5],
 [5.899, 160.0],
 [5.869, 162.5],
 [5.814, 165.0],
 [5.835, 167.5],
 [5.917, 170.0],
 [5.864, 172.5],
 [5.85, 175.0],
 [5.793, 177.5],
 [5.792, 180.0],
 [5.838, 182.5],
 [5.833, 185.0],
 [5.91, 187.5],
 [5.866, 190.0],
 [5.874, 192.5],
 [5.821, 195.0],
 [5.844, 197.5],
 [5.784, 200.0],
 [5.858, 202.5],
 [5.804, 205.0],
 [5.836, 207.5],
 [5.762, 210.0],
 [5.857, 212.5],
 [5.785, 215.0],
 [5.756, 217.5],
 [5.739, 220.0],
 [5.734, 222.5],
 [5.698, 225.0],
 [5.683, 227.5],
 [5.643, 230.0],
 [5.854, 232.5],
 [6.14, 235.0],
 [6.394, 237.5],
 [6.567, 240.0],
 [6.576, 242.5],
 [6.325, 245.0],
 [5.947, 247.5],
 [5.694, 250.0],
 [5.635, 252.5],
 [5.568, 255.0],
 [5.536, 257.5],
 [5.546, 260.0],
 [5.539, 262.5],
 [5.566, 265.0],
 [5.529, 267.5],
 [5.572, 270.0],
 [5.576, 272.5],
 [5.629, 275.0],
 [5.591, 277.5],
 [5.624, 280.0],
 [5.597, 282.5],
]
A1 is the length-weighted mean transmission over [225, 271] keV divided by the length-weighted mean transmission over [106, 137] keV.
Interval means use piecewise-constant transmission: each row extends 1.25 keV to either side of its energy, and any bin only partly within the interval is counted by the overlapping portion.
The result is 1.34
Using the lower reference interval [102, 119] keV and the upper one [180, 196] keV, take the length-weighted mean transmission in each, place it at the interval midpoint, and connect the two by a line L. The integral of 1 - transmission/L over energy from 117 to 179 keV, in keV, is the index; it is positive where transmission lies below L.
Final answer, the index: 3.2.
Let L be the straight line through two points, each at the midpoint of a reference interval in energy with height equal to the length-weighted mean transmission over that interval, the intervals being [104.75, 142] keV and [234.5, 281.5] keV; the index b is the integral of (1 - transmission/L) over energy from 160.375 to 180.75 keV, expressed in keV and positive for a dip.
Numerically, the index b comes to -3.4 keV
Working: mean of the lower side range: 4.59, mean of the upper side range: 5.81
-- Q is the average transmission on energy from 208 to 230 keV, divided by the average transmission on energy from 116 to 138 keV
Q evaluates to 1.43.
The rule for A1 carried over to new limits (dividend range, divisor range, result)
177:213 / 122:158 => 1.14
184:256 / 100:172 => 1.13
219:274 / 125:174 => 1.06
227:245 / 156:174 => 1.05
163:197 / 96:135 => 1.25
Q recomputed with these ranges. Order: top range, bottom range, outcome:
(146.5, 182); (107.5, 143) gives 1.29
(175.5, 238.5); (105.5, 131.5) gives 1.38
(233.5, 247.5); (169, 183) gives 1.09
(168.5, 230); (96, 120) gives 1.11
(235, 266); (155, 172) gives 1.01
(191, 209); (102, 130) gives 1.31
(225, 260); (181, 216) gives 1.02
